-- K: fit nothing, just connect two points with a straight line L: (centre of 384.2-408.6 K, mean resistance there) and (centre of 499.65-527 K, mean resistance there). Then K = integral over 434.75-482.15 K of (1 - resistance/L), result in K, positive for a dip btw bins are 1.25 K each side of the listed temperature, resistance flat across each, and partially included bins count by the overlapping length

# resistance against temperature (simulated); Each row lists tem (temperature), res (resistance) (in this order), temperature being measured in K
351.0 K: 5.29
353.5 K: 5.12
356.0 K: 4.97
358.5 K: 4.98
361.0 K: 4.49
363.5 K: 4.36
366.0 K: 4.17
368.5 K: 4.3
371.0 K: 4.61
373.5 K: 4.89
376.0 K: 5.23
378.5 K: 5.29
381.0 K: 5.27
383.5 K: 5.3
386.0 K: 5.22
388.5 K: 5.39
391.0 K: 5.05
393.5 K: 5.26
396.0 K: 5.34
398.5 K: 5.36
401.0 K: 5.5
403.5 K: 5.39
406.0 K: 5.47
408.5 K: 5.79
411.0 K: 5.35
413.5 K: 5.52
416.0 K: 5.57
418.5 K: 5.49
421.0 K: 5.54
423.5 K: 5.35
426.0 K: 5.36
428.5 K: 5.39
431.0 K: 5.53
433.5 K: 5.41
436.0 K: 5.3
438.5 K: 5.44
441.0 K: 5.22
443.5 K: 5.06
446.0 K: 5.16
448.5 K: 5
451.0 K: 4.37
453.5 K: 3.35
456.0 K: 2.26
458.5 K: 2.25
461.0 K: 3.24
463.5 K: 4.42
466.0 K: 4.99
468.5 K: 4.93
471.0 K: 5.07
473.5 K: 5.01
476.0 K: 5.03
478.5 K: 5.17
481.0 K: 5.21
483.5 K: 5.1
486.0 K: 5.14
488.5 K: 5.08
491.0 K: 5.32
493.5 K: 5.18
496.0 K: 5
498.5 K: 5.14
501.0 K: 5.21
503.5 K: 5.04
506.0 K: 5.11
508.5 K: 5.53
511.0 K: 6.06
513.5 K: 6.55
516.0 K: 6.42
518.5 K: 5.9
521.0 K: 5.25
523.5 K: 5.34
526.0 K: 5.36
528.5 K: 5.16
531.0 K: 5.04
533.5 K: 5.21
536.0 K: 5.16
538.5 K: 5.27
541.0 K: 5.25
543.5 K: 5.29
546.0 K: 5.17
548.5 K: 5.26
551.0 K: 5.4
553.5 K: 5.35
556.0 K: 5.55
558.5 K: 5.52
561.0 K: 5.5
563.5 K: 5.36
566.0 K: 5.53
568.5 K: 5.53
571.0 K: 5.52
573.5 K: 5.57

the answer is 8.1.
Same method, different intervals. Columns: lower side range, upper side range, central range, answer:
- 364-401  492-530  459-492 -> 3.2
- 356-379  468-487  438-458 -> 2.5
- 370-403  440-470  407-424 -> -2.6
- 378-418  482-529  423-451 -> 0.8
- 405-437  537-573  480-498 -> 0.9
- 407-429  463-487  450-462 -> 4.9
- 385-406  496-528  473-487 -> 0.9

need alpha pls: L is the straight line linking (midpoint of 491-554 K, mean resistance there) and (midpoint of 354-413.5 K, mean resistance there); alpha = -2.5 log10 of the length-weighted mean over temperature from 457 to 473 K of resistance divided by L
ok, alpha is 0.26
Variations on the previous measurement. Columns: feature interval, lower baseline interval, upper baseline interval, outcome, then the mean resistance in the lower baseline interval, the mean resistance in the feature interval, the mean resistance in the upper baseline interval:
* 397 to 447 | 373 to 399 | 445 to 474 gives -0.15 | 5.24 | 5.41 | 4.14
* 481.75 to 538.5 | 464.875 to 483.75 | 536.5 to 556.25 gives -0.04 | 5.06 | 5.37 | 5.3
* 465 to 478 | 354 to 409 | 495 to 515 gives 0.07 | 5.06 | 5.02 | 5.47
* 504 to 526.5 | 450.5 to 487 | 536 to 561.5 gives -0.16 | 4.36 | 5.71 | 5.34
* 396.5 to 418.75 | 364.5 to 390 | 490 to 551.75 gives -0.09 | 4.96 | 5.49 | 5.38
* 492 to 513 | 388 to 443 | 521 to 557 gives 0.00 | 5.41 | 5.33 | 5.27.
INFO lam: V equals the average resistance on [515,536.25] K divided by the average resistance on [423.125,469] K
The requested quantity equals 1.18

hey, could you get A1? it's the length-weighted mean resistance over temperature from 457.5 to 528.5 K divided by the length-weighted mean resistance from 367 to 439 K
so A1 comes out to 0.97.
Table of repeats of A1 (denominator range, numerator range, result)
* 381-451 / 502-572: 1.02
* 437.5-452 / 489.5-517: 1.09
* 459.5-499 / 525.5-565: 1.08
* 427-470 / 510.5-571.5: 1.20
